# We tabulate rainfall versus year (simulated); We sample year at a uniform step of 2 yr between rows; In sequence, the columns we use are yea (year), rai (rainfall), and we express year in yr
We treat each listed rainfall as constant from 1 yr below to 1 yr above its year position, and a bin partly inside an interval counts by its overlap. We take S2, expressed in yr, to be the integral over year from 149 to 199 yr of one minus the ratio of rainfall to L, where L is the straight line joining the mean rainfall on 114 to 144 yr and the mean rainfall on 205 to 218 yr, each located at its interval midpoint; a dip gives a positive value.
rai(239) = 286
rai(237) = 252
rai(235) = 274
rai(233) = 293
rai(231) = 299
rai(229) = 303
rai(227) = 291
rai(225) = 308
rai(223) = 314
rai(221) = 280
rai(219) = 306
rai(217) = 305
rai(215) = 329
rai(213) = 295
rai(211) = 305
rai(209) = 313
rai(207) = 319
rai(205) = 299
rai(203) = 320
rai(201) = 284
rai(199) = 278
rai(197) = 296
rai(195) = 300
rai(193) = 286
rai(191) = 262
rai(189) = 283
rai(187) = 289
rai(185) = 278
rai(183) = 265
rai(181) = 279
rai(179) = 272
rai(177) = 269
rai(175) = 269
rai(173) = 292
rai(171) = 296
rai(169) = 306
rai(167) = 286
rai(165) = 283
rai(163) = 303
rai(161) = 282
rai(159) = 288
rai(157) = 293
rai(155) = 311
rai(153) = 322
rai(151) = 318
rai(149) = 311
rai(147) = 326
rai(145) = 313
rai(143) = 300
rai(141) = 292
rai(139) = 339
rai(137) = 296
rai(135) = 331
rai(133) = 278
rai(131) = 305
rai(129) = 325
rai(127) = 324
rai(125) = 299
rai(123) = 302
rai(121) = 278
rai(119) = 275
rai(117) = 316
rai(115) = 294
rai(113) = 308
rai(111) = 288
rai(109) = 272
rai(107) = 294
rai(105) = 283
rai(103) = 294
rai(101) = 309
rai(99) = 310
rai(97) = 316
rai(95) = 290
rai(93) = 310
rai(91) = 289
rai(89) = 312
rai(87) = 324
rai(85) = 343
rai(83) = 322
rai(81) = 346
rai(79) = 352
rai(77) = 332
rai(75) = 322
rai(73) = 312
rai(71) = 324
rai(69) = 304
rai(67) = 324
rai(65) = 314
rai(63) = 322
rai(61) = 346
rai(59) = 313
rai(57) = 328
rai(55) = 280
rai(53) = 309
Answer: 3.0 yr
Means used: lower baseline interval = 304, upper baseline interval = 310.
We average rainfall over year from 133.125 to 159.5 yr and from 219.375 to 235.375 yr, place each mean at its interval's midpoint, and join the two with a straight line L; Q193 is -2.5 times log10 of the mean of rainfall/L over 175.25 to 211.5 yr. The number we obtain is 0.052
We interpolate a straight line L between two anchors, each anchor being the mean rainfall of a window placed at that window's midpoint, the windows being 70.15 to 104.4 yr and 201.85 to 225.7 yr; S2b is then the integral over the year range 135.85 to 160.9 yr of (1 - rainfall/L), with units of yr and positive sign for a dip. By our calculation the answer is 0.4 yr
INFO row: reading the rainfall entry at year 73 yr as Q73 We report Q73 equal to 312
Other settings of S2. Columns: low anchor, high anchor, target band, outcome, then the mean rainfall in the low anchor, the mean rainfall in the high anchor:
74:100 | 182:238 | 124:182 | 1.14 yr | 321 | 294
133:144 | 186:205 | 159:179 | 0.78 yr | 309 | 289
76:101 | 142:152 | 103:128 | 1.79 yr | 320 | 314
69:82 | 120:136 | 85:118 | 1.62 yr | 329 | 305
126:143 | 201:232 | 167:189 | 1.85 yr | 311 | 305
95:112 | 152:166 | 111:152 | -1.33 yr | 295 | 297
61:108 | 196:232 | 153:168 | 0.67 yr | 316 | 302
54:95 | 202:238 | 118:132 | 0.54 yr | 320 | 300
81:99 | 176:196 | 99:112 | 0.74 yr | 315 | 278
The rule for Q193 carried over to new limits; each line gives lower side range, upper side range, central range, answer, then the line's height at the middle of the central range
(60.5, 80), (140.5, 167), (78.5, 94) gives -0.01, 320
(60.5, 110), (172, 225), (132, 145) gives -0.01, 304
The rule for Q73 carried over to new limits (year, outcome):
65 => 314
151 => 318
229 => 303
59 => 313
